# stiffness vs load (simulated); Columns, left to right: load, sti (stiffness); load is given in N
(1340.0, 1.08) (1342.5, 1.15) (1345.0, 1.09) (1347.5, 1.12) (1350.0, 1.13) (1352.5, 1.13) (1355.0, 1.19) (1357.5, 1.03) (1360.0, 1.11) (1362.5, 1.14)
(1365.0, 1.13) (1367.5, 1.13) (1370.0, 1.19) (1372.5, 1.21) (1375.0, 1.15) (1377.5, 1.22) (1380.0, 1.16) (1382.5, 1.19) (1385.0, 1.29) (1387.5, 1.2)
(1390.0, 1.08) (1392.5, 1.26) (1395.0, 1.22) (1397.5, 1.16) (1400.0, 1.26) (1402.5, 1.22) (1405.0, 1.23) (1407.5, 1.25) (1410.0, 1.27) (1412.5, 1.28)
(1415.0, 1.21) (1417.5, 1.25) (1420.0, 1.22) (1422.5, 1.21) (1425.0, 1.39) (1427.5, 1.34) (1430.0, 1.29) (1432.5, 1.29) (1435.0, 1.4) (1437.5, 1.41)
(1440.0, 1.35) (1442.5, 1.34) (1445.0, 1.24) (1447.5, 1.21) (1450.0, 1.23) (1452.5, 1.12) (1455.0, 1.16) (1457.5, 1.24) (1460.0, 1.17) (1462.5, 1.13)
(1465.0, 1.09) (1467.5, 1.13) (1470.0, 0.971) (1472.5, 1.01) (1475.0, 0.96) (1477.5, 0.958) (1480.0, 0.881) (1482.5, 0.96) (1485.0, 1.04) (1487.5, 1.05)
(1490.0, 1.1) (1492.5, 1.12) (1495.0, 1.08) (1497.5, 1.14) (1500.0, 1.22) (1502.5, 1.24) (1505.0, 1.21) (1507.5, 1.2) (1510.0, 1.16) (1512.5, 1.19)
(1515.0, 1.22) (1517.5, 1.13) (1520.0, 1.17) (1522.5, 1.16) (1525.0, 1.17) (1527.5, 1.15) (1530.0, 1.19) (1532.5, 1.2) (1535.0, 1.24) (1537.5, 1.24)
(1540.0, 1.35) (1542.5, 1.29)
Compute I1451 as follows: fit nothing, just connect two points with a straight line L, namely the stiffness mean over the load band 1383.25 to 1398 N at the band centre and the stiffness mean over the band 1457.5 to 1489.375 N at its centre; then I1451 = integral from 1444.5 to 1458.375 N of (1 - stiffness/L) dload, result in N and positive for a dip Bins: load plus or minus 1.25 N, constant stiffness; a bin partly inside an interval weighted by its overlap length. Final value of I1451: -1.5 N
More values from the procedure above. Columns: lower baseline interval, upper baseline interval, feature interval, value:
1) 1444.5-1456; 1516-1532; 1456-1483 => 3.07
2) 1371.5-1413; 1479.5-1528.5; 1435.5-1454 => -1.56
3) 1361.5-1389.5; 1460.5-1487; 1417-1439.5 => -4.56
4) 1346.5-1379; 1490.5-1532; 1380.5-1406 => -1.31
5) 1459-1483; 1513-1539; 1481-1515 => -0.79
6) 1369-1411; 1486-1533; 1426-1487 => 1.07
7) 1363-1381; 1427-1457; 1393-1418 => -0.28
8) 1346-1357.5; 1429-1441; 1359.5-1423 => 1.57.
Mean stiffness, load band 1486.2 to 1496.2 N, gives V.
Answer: 1.09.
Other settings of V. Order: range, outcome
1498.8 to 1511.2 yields 1.21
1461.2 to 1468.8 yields 1.12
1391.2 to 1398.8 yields 1.21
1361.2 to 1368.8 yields 1.13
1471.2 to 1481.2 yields 0.953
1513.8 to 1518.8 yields 1.17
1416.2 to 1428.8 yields 1.28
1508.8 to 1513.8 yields 1.18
